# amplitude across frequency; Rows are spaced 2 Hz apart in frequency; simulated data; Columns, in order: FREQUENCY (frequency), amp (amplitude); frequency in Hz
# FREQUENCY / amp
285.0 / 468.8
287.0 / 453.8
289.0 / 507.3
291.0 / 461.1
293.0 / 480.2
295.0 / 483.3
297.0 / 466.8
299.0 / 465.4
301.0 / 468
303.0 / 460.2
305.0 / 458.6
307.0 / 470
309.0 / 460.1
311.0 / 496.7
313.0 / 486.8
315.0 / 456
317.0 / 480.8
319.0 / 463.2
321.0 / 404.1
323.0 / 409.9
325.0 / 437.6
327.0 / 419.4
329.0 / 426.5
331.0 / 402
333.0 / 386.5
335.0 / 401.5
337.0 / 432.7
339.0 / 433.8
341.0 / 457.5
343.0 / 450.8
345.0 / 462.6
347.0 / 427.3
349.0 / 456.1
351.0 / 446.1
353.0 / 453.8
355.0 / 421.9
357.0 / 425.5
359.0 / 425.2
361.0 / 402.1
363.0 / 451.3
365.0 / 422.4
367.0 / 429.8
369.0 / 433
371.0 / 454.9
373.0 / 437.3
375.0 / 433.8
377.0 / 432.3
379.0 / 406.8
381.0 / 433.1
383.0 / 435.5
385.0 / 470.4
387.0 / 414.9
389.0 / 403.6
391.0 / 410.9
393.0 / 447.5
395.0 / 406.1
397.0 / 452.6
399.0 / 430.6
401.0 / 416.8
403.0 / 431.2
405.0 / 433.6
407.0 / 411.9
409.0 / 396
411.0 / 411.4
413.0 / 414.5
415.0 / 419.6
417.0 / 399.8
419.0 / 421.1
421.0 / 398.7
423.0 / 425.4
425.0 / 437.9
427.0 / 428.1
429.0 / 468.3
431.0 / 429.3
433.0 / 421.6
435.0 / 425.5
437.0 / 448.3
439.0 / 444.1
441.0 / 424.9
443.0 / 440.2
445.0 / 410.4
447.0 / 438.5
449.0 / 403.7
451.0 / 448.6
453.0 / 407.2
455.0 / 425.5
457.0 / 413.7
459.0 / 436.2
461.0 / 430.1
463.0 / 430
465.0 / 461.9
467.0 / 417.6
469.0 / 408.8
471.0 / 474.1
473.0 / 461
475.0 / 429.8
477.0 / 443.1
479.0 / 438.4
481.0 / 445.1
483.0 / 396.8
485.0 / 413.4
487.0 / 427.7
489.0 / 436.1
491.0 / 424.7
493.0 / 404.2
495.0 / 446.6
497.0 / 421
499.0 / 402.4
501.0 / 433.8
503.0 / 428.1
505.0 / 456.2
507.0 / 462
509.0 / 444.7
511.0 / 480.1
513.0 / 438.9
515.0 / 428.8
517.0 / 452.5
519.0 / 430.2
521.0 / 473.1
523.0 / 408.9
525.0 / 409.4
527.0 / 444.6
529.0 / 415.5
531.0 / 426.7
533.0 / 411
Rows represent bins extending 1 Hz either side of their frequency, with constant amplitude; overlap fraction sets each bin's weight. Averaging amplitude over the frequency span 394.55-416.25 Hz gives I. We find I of 421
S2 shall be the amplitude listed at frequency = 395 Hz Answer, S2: 406.1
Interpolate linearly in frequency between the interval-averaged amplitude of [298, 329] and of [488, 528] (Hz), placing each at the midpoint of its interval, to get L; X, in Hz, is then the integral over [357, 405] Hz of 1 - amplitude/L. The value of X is 2.0 Hz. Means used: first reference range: 455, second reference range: 436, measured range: 430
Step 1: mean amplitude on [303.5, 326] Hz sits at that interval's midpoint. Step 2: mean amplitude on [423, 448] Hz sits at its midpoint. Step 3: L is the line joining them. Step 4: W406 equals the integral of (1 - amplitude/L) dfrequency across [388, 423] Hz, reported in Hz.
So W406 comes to 1.73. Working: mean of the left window 457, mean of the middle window 418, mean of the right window 434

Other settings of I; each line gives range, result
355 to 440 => 427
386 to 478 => 427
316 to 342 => 427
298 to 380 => 440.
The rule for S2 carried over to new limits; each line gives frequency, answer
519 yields 430.2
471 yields 474.1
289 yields 507.3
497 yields 421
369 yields 433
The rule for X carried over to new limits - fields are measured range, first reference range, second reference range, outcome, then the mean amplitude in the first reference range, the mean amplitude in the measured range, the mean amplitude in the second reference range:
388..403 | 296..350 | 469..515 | 0.58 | 446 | 424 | 436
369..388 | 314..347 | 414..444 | -0.20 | 433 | 435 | 429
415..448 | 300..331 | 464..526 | 0.94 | 452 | 429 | 435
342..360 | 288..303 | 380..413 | 0.26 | 475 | 441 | 425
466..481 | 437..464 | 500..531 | -0.25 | 428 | 439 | 440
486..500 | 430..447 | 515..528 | 0.35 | 431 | 423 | 436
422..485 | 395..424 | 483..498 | -1.73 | 418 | 432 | 423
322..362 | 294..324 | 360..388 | 1.62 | 462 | 429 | 433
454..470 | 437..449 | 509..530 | 0.17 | 431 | 428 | 439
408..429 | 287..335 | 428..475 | 0.97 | 453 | 418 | 433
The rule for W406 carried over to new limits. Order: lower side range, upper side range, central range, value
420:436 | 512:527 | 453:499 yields 0.3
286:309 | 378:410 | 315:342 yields 1.6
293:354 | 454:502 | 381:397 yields 0.4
